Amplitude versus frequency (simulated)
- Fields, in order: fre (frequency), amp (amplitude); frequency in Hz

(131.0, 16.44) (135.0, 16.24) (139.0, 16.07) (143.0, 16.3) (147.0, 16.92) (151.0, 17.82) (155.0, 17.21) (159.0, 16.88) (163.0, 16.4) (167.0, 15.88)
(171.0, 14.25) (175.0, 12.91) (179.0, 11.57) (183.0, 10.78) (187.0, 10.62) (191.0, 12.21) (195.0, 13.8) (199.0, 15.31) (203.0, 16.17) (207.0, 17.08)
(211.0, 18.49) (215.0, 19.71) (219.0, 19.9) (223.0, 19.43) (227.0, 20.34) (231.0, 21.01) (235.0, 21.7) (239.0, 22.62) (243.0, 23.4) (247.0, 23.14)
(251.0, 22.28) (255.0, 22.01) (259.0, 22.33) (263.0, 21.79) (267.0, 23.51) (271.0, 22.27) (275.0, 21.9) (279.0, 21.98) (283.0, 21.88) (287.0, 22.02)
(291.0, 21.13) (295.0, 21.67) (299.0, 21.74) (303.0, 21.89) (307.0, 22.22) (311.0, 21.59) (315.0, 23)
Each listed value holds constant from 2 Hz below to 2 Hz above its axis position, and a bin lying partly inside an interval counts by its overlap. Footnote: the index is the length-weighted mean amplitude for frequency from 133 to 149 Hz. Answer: 16.4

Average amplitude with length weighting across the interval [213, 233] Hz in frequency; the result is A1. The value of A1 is 20.1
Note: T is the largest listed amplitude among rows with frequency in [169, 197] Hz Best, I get 14.25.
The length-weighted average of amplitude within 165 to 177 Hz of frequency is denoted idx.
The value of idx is 14.3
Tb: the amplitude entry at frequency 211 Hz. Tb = 18.49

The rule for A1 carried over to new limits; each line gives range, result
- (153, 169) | 16.6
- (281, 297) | 21.7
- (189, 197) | 13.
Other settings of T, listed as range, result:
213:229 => 20.34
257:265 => 22.33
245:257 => 23.14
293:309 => 22.22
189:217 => 19.71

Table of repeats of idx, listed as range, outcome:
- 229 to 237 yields 21.4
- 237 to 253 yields 22.9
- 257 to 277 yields 22.4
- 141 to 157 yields 17.1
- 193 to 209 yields 15.6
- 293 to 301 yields 21.7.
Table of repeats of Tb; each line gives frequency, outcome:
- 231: 21.01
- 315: 23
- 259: 22.33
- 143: 16.3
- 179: 11.57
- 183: 10.78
